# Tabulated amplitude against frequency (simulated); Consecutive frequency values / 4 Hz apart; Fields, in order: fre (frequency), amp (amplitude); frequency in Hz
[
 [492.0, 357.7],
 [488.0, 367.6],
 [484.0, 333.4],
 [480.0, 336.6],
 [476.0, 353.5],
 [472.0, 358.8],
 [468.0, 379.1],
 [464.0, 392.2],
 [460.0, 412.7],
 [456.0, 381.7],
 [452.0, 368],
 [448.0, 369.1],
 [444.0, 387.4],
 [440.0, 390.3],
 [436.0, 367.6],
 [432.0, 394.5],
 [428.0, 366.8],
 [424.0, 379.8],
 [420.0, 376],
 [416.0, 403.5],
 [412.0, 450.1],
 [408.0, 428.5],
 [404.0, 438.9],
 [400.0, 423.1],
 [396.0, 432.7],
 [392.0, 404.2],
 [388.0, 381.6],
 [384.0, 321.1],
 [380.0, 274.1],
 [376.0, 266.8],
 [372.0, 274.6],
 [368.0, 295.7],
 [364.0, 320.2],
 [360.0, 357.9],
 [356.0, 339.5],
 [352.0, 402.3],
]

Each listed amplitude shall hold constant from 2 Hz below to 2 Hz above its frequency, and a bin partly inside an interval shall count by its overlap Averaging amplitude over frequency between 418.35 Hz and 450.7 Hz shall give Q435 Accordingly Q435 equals 379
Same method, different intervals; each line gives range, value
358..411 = 357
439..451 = 380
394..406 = 432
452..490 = 368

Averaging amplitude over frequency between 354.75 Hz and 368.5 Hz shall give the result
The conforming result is 331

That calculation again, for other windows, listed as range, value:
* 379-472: 389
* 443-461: 382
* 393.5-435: 408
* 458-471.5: 391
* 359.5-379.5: 297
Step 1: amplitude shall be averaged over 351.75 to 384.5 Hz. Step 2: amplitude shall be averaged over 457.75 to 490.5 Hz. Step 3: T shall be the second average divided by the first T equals 1.17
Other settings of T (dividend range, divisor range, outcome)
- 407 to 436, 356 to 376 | 1.28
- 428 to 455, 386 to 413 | 0.90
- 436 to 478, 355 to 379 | 1.24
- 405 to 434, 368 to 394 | 1.26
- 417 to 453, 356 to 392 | 1.19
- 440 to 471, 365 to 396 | 1.18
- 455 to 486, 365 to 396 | 1.13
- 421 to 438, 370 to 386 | 1.33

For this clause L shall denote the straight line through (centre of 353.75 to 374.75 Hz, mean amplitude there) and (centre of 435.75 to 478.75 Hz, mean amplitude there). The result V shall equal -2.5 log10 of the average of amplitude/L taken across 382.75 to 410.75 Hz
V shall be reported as -0.20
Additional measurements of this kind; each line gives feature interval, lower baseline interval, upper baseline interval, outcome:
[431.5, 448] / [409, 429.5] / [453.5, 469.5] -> 0.03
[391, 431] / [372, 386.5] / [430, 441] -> -0.20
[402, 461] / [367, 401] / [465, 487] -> -0.14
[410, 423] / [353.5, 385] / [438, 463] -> -0.16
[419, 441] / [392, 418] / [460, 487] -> 0.07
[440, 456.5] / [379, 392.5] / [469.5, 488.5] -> -0.09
